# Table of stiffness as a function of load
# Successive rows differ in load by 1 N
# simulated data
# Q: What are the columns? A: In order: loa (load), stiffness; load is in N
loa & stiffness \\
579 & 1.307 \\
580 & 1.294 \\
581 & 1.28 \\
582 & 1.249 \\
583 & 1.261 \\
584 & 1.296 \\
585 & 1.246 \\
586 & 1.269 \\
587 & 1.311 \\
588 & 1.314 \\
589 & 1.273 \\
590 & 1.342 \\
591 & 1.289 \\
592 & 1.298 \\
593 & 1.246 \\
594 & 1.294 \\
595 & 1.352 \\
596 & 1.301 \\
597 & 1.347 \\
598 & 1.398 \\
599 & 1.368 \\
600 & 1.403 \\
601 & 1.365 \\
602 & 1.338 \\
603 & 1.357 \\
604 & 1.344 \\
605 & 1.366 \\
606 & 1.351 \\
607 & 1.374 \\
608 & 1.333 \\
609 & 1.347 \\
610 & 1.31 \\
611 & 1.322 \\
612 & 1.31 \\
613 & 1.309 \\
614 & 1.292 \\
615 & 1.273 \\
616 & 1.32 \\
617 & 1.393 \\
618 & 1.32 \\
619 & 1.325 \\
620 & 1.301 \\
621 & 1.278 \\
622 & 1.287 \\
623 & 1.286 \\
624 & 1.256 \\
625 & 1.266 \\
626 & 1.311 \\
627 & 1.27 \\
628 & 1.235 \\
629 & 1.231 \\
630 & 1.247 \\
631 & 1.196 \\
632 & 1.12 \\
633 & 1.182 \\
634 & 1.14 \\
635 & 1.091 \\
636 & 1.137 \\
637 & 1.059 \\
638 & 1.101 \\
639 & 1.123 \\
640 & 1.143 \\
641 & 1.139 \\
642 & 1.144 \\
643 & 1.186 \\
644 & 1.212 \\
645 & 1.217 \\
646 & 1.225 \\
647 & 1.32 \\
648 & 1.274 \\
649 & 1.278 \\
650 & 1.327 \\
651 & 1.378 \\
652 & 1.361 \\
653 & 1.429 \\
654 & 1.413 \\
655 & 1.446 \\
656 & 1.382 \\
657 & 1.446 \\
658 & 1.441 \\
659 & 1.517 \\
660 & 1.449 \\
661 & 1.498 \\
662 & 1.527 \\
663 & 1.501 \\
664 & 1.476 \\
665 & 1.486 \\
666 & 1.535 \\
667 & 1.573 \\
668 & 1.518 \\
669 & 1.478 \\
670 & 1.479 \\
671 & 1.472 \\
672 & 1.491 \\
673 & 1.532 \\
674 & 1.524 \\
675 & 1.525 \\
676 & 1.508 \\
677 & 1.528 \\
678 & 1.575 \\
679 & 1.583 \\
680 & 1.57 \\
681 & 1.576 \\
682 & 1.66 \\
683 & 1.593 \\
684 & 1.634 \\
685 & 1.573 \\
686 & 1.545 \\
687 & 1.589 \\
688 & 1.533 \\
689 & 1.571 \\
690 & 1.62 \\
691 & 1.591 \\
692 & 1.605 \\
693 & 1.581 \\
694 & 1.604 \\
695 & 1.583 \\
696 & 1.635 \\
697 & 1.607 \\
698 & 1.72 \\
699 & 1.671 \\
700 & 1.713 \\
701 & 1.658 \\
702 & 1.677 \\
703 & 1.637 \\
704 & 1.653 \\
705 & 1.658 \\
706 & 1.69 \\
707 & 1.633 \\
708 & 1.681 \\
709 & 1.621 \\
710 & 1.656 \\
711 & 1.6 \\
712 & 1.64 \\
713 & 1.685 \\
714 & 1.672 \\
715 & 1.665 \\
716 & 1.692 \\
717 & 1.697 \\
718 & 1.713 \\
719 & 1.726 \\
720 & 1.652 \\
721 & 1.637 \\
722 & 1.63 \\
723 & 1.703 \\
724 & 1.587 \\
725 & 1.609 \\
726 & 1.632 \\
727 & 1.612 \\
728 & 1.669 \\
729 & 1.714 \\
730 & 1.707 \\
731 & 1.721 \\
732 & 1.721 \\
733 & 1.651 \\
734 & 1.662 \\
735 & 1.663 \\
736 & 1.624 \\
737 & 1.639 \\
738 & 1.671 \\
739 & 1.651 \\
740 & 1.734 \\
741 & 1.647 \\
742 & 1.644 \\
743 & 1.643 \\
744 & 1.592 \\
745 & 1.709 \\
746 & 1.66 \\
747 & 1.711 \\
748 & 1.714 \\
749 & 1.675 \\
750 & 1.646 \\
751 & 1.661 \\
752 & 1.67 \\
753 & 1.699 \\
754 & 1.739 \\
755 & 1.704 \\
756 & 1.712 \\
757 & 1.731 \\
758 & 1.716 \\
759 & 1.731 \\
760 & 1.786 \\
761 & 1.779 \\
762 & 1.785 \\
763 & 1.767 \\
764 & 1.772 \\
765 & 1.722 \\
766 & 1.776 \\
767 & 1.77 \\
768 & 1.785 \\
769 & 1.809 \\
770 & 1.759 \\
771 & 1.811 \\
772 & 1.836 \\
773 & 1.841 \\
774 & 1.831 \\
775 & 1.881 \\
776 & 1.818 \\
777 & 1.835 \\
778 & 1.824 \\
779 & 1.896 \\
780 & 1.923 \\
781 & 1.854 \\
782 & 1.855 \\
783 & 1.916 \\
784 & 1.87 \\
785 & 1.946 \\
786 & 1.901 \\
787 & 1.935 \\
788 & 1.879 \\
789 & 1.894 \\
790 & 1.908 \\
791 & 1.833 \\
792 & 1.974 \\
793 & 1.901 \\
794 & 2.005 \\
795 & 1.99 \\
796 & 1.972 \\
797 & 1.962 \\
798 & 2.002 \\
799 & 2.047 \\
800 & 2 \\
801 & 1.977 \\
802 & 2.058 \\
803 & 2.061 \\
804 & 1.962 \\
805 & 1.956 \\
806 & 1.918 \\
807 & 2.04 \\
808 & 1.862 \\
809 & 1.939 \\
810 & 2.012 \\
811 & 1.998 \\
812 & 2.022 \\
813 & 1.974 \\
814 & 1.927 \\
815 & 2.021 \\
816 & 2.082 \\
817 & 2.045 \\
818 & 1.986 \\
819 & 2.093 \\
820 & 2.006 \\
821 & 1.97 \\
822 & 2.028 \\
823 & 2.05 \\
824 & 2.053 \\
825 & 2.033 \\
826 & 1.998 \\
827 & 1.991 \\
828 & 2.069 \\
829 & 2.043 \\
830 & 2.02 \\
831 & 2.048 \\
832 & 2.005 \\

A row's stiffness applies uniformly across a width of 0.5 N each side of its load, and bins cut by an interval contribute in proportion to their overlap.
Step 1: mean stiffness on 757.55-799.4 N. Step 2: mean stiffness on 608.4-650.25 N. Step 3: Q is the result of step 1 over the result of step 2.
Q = 1.50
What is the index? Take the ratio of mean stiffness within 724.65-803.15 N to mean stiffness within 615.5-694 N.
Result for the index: 1.3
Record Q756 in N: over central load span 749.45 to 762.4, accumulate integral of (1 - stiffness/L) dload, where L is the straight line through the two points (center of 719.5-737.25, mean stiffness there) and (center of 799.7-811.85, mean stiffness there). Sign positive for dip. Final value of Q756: 0.4 N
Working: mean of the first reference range 1.66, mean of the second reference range 1.98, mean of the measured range 1.72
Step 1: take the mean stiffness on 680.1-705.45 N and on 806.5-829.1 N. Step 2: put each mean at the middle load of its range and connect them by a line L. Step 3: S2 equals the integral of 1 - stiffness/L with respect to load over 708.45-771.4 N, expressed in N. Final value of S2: 2.6 N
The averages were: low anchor 1.62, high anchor 2.01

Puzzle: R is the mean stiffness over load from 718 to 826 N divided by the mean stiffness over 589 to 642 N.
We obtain 1.4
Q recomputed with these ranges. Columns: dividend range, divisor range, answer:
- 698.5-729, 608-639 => 1.33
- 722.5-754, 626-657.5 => 1.34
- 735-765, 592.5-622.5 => 1.28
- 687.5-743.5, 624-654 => 1.35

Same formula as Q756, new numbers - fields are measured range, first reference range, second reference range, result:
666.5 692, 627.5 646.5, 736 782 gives -3.53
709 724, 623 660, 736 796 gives -0.84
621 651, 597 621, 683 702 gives 4.54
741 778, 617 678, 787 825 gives 1.09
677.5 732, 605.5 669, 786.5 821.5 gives -2.04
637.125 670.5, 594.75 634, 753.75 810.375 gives 1.86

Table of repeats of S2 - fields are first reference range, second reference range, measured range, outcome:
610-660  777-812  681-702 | -1.46 N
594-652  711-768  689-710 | -1.29 N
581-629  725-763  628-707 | 2.01 N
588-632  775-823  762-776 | 0.42 N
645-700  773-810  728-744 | 0.58 N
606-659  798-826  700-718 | -0.88 N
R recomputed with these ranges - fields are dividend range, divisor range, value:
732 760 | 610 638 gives 1.35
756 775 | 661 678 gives 1.18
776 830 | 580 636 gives 1.52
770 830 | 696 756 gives 1.17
